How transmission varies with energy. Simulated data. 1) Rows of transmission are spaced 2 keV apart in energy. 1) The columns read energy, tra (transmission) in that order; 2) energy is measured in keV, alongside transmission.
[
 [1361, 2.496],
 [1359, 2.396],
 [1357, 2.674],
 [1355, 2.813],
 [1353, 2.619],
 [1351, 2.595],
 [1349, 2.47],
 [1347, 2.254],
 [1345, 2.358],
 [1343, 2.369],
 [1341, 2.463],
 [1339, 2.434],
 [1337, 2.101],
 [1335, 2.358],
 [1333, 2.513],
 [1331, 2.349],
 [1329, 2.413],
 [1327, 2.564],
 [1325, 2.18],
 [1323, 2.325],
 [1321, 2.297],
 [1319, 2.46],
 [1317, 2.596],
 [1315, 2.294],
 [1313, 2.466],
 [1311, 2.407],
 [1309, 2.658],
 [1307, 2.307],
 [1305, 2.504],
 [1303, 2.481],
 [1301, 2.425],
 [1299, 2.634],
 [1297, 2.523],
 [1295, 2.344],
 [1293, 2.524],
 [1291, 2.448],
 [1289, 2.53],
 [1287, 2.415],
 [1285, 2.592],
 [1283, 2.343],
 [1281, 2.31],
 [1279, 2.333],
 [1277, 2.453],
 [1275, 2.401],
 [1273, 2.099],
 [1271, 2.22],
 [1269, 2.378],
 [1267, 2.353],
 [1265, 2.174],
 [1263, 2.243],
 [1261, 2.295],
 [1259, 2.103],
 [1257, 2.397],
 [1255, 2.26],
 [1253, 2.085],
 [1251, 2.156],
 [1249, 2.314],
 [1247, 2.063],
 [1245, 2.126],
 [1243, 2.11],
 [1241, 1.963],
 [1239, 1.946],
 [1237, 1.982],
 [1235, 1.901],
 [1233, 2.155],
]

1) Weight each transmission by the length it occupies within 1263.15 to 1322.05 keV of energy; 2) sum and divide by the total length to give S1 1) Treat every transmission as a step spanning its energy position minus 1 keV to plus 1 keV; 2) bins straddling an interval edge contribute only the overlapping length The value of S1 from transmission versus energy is 2.41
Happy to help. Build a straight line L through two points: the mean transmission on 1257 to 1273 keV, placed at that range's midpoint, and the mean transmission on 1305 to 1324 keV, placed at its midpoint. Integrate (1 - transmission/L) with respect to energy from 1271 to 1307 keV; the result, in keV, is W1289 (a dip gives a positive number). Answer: -1.3 keV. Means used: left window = 2.25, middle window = 2.42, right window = 2.43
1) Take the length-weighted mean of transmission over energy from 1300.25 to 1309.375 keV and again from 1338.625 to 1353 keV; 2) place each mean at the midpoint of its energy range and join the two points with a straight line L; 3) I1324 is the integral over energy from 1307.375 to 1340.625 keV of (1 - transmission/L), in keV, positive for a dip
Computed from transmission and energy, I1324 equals 0.7 keV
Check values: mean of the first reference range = 2.46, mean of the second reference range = 2.43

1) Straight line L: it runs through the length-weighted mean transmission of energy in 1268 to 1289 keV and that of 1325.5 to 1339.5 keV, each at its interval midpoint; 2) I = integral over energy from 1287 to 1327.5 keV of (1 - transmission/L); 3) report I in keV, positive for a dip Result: -1.26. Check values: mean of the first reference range 2.36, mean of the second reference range 2.38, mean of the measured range 2.45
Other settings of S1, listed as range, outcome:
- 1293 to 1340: 2.42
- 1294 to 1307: 2.47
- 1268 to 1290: 2.37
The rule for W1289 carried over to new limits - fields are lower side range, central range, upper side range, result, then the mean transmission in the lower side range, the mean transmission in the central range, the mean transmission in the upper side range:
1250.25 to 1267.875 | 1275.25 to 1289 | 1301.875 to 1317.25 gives -0.5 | 2.23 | 2.42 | 2.46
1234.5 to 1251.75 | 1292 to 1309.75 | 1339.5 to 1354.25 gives -1.6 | 2.07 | 2.49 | 2.45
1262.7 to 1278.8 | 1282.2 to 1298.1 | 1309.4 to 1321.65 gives -0.8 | 2.29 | 2.47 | 2.44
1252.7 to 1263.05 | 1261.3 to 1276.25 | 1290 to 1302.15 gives 0.2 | 2.24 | 2.27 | 2.48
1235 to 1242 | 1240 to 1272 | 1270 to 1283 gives -1.3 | 1.95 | 2.2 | 2.31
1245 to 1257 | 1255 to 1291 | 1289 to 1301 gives 0.1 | 2.19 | 2.33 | 2.49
